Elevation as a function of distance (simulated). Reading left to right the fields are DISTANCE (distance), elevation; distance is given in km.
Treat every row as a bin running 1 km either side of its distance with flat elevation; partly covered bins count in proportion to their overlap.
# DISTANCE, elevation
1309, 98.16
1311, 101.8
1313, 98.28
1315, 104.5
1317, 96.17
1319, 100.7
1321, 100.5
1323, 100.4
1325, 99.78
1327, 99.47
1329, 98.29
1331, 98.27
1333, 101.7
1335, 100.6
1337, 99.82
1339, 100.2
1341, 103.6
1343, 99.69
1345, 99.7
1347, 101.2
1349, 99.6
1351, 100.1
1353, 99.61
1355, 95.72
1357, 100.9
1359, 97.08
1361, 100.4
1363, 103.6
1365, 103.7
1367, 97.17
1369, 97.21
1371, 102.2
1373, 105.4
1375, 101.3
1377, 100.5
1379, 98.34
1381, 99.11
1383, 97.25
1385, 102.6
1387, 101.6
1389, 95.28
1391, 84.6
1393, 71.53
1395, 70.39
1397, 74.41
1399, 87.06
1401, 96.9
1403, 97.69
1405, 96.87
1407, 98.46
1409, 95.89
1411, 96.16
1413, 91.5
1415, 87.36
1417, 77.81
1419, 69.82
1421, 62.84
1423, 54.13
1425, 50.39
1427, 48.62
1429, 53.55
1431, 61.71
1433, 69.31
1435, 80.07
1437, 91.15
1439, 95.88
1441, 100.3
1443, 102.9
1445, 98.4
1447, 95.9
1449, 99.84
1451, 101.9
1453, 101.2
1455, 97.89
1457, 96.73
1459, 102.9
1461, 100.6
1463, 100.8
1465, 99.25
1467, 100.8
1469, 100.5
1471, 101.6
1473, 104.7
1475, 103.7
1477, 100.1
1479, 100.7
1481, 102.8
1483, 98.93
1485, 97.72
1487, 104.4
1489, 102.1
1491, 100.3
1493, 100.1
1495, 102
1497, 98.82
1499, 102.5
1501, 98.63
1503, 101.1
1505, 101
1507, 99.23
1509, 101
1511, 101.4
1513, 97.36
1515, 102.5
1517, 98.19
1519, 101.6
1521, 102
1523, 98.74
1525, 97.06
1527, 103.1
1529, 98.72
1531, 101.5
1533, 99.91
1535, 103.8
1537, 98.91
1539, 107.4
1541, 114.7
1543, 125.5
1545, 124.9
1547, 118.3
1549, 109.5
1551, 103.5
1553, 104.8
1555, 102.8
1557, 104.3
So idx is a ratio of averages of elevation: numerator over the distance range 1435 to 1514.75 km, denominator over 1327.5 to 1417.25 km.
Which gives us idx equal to 1.0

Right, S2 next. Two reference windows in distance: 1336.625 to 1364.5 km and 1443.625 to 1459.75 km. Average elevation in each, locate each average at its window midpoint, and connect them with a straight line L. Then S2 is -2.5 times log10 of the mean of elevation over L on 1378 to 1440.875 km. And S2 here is 0.20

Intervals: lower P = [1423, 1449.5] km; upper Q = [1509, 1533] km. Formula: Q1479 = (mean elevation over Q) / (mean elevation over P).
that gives 1.3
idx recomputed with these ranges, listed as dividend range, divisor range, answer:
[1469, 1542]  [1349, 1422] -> 1.09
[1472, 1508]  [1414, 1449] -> 1.31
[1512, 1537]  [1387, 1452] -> 1.20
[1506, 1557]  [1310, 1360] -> 1.05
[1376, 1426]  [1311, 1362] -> 0.86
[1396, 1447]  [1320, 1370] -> 0.82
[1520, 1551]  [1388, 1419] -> 1.22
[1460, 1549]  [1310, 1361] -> 1.03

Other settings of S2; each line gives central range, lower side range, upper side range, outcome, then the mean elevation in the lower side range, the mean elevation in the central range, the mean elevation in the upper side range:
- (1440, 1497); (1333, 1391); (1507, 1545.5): 0.018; 99.9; 101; 104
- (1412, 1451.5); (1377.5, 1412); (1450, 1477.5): 0.218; 92.1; 79.4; 101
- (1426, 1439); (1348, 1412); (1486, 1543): 0.374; 95.9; 69.6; 102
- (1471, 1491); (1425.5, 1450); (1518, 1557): -0.100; 82.5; 102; 106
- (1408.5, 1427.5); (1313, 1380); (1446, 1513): 0.338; 100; 73.5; 101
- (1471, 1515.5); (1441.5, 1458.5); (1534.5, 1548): 0.055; 99.5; 101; 114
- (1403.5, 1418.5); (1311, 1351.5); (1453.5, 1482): 0.104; 100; 91.5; 101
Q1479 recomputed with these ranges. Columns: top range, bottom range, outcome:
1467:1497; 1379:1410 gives 1.11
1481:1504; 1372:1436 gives 1.20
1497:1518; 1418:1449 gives 1.31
